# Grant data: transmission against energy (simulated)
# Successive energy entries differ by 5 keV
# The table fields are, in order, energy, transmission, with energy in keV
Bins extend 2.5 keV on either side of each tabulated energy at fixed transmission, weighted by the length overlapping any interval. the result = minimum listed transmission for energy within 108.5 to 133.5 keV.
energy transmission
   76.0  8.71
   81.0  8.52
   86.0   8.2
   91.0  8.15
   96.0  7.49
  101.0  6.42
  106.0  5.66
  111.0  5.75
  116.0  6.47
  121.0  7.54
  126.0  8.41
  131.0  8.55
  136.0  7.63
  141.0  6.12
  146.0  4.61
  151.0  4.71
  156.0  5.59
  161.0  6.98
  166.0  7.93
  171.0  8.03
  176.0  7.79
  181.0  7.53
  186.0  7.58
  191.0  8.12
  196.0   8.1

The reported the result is 5.75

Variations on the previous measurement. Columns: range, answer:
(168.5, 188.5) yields 7.53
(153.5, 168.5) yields 5.59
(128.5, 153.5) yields 4.61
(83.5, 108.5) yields 5.66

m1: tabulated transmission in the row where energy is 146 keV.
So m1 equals 4.61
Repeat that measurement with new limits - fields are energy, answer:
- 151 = 4.71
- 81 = 8.52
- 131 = 8.55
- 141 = 6.12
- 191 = 8.12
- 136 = 7.63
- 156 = 5.59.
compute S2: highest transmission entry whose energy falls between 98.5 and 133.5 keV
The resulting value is 8.55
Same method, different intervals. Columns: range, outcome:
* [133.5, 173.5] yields 8.03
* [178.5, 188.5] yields 7.58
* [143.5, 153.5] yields 4.71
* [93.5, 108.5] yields 7.49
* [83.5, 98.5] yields 8.2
